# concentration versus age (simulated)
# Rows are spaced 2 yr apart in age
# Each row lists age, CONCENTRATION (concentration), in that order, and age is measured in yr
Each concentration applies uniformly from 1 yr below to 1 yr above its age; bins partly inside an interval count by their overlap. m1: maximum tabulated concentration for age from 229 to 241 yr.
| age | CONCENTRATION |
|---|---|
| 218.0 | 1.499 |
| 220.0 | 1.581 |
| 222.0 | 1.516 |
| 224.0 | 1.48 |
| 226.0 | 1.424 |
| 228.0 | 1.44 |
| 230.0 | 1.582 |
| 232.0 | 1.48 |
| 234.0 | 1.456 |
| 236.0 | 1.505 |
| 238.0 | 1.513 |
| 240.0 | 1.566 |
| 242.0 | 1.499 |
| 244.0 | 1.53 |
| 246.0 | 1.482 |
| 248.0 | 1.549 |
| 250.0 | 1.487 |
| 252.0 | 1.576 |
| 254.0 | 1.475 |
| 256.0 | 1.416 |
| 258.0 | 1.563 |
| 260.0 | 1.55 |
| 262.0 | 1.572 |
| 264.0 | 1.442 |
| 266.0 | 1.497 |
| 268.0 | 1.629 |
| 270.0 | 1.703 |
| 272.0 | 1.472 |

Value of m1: 1.582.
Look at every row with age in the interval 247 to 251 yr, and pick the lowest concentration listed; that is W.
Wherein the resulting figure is 1.487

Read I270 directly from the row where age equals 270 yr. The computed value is 1.703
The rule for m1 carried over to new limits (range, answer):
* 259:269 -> 1.629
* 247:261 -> 1.576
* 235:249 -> 1.566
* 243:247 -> 1.53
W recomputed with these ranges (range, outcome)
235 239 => 1.505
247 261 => 1.416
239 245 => 1.499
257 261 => 1.55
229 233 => 1.48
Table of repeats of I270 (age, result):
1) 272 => 1.472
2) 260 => 1.55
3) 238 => 1.513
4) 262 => 1.572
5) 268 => 1.629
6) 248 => 1.549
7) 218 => 1.499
